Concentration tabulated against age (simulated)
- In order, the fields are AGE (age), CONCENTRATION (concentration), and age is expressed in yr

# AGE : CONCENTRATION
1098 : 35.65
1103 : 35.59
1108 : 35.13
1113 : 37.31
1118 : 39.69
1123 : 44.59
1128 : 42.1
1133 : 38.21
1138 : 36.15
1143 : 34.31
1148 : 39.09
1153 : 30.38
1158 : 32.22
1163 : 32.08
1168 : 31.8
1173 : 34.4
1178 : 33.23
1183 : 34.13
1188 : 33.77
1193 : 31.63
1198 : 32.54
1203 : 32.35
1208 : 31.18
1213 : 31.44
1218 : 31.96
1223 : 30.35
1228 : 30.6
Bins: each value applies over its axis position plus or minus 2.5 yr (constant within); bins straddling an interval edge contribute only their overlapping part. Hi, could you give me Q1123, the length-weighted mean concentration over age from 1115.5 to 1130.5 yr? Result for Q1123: 42.1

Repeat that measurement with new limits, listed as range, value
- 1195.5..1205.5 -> 32.4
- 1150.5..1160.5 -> 31.3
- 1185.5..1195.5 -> 32.7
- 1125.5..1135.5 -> 40.2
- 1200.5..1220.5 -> 31.7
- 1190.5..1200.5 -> 32.1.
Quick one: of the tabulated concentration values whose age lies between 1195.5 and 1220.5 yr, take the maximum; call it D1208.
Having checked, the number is 32.54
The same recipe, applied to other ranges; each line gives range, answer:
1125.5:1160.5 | 42.1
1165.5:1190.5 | 34.4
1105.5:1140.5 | 44.59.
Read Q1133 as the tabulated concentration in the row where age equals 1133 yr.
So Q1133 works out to 38.21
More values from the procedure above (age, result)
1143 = 34.31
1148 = 39.09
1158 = 32.22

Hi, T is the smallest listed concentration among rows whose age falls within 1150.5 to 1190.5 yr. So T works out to 30.38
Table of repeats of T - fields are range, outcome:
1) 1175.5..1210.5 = 31.18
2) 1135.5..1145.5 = 34.31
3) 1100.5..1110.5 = 35.13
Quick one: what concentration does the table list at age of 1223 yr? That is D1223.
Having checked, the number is 30.35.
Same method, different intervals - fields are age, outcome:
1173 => 34.4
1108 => 35.13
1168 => 31.8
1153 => 30.38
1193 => 31.63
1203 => 32.35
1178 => 33.23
